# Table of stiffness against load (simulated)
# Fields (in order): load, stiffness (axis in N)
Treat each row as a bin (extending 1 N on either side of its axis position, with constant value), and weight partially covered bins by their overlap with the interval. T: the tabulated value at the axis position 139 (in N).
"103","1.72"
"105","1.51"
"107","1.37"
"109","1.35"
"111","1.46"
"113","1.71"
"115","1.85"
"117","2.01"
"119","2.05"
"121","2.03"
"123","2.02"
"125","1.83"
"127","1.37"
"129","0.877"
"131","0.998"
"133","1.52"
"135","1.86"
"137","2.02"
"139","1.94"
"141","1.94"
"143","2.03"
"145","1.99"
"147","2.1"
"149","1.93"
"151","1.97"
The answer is 1.94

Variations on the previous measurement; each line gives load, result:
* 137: 2.02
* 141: 1.94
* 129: 0.877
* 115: 1.85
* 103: 1.72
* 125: 1.83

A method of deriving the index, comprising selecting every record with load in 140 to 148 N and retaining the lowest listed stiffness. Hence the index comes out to 1.94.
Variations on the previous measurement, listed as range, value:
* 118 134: 0.877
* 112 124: 1.71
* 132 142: 1.52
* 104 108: 1.37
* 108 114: 1.35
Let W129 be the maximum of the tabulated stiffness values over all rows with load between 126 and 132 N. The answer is 1.37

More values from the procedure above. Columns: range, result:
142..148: 2.1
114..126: 2.05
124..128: 1.83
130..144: 2.03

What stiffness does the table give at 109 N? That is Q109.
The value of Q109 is 1.35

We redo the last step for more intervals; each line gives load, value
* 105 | 1.51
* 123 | 2.02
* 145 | 1.99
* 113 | 1.71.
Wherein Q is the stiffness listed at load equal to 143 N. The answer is 2.03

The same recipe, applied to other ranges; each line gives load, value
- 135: 1.86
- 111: 1.46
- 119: 2.05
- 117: 2.01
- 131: 0.998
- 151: 1.97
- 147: 2.1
